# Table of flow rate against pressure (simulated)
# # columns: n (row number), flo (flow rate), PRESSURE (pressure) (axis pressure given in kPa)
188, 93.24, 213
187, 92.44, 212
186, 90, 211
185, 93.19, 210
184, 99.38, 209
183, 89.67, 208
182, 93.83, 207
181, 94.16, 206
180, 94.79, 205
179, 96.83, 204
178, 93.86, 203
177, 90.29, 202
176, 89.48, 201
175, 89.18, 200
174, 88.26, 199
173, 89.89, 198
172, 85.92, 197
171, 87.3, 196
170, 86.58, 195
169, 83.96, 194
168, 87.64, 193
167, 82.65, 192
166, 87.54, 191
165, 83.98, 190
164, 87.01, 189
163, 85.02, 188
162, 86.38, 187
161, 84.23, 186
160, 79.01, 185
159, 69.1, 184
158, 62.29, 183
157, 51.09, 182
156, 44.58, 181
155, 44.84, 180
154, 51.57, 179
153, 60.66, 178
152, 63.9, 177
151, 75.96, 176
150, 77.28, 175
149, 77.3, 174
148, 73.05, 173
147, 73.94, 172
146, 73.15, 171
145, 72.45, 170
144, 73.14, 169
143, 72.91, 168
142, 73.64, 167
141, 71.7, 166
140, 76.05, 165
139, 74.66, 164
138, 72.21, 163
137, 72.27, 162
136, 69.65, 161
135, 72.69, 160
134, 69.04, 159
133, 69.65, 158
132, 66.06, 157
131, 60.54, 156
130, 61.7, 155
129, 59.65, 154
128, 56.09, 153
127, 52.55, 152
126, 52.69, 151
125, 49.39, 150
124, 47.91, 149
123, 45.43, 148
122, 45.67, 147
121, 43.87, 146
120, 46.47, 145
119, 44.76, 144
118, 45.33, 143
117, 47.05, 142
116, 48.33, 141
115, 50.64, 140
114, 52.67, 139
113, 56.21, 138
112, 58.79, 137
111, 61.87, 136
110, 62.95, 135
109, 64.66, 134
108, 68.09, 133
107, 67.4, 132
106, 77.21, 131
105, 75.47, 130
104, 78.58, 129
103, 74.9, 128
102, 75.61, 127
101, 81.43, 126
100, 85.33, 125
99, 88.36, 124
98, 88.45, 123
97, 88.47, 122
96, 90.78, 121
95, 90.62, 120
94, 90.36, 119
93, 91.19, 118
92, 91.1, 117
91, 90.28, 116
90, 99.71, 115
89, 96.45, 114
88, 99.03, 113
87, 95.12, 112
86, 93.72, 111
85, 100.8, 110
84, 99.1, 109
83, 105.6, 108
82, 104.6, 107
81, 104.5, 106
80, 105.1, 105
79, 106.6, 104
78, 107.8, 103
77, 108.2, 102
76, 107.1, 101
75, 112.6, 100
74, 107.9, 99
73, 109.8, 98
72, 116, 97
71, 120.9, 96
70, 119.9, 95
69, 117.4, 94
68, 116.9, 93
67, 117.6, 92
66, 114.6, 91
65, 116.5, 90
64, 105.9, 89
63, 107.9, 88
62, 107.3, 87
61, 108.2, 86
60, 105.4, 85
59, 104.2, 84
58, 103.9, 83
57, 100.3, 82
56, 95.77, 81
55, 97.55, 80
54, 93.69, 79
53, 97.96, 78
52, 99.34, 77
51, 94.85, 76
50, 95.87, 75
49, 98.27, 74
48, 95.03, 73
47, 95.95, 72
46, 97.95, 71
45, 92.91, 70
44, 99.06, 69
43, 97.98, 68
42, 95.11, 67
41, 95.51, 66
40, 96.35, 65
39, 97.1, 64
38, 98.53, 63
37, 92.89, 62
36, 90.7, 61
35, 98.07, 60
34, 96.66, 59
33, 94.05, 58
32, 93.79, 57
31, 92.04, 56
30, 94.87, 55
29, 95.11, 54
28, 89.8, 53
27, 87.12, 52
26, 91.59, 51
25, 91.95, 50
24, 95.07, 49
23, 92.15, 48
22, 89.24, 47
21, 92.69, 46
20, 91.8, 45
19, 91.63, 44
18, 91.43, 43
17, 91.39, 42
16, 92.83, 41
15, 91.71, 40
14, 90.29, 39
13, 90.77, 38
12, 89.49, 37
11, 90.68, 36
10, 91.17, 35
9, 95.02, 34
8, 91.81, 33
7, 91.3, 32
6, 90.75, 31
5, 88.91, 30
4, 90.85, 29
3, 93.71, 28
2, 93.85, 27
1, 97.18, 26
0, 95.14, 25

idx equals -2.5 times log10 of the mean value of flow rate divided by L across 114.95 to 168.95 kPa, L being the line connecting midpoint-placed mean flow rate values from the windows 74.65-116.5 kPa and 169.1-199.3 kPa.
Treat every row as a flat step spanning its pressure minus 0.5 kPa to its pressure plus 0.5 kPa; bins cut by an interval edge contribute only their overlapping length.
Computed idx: 0.30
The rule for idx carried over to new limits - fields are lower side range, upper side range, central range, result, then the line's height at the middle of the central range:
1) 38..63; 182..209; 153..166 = 0.27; 87.7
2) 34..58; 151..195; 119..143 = 0.10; 77.7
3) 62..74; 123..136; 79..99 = -0.22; 89.1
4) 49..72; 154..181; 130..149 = 0.34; 75.4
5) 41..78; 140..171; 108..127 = -0.24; 73.9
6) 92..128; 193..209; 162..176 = 0.26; 93.9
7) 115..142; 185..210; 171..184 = 0.31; 84.9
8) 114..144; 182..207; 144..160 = 0.37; 77.9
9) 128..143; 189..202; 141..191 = 0.16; 74.7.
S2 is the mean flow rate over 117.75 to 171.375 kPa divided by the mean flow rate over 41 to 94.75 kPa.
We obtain 0.68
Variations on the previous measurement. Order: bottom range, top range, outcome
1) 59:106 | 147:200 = 0.68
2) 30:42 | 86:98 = 1.25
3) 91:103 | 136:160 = 0.48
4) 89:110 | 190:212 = 0.82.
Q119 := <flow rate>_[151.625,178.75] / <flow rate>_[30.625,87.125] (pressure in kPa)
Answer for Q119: 0.7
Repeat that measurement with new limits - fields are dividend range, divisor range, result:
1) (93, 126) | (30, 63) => 1.09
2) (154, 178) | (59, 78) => 0.74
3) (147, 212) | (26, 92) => 0.78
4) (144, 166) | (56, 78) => 0.63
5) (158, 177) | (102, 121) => 0.74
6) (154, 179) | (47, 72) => 0.75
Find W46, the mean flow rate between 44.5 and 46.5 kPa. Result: 92.2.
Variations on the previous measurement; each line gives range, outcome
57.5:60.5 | 96.3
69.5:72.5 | 95.6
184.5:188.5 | 83.7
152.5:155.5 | 59.1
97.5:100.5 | 110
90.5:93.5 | 116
